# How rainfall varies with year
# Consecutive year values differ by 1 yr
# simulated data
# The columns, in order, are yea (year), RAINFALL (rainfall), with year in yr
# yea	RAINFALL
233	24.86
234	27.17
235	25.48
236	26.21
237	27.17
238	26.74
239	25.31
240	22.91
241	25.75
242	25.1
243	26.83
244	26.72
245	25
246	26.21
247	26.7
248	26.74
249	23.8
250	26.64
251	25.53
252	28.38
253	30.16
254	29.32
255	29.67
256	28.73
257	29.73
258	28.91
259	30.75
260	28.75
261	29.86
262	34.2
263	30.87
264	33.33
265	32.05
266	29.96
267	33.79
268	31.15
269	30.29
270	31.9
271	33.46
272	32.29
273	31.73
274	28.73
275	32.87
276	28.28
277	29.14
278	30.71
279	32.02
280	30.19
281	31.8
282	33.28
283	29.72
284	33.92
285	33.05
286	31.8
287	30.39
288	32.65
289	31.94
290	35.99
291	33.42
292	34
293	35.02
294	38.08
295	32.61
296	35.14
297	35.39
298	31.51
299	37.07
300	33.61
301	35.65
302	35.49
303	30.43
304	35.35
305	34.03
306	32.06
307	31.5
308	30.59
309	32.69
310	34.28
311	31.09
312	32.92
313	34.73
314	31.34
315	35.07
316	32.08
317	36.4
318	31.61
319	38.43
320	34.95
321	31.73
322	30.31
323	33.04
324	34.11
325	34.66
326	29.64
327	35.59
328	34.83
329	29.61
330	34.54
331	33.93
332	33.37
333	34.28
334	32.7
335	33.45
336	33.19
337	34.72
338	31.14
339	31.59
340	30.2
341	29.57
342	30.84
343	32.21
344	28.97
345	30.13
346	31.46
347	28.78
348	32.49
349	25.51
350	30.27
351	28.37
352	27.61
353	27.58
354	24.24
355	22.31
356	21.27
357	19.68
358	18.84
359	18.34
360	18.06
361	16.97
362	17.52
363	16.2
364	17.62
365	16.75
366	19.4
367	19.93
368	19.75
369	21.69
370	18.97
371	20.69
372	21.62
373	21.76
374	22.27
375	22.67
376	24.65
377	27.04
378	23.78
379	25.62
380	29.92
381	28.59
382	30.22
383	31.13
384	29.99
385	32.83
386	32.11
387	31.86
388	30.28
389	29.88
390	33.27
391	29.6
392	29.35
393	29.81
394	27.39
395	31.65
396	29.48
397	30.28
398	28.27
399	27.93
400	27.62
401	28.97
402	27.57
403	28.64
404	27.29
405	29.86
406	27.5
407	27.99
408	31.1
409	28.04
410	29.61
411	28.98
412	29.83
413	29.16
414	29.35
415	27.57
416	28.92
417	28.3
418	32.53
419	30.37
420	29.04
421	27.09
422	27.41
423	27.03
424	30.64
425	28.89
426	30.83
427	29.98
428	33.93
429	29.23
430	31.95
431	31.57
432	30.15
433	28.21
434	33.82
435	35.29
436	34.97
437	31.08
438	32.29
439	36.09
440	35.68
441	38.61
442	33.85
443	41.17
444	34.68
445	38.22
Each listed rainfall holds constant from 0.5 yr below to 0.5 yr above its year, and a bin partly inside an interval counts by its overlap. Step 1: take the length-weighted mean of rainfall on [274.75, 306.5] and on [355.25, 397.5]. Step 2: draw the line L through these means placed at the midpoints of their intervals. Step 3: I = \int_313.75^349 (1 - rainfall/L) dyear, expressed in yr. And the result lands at -4.16 yr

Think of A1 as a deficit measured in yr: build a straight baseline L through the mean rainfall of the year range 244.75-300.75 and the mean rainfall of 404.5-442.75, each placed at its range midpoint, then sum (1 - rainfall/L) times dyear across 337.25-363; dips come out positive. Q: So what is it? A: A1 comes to 4.1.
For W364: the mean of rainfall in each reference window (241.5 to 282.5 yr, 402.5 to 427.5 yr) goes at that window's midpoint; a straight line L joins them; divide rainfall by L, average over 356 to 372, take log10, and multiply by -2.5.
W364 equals 0.48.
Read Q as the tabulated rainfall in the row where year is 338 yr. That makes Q 31.14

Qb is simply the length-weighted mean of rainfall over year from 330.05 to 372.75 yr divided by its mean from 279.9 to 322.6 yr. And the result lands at 0.77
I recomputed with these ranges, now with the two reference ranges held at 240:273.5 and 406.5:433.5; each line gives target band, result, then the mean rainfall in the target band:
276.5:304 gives -3.7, 33.2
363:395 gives 4.0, 25.8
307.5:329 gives -2.9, 33.3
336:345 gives -0.6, 31.2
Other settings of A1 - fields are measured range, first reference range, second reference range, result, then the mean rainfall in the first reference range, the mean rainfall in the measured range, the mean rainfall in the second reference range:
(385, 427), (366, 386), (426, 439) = -1.13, 24.9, 29.3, 32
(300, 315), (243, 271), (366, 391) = -2.74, 29.3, 33.1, 26.2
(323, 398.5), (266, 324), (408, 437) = 9.53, 32.8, 27.5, 30.1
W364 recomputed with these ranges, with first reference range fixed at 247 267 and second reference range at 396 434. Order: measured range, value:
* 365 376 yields 0.370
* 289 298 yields -0.178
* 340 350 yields -0.025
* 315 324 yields -0.150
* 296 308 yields -0.151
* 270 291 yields -0.084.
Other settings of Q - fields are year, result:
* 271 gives 33.46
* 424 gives 30.64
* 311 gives 31.09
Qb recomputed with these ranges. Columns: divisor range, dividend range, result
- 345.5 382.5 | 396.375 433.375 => 1.26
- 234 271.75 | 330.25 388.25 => 0.92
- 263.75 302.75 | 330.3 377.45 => 0.78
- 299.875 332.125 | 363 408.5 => 0.80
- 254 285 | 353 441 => 0.88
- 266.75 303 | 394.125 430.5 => 0.89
